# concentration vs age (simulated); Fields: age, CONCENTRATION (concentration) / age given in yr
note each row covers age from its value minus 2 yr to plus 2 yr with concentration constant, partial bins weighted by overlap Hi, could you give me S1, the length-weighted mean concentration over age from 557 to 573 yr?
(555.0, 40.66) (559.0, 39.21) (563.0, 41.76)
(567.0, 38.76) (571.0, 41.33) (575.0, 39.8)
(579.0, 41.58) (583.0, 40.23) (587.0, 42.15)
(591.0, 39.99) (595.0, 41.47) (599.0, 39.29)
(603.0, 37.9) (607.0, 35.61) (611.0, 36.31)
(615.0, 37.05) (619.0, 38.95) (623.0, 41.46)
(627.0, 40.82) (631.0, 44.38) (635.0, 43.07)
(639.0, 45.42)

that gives 40.3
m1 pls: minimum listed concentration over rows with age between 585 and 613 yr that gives 35.61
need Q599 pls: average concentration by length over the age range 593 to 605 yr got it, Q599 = 39.6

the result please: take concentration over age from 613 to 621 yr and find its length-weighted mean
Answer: 38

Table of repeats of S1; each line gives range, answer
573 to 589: 40.9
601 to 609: 36.8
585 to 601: 40.7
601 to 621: 37.2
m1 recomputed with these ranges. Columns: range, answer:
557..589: 38.76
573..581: 39.8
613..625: 37.05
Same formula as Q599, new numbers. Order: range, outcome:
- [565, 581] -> 40.4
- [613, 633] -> 40.5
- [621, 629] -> 41.1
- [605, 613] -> 36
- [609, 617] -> 36.7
